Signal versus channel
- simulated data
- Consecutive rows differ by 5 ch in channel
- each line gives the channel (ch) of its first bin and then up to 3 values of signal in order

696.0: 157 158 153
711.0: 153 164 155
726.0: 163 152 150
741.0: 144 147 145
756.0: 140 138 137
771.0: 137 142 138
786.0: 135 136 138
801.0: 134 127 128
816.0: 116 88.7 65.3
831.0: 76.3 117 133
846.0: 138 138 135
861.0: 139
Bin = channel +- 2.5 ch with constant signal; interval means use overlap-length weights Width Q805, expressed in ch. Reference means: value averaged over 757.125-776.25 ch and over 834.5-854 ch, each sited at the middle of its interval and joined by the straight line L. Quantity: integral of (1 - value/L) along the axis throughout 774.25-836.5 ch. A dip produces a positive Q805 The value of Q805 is 7.88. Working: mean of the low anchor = 138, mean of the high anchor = 132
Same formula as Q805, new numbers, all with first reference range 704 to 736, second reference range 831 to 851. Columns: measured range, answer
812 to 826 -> 3.4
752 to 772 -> 0.9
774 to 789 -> 0.2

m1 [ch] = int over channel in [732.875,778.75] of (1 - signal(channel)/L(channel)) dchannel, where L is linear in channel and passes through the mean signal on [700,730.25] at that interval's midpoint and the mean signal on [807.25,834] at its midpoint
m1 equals -2.9 ch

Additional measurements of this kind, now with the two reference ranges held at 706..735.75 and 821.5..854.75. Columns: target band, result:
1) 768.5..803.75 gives -1.64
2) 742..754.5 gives 0.05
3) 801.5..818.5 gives -0.42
